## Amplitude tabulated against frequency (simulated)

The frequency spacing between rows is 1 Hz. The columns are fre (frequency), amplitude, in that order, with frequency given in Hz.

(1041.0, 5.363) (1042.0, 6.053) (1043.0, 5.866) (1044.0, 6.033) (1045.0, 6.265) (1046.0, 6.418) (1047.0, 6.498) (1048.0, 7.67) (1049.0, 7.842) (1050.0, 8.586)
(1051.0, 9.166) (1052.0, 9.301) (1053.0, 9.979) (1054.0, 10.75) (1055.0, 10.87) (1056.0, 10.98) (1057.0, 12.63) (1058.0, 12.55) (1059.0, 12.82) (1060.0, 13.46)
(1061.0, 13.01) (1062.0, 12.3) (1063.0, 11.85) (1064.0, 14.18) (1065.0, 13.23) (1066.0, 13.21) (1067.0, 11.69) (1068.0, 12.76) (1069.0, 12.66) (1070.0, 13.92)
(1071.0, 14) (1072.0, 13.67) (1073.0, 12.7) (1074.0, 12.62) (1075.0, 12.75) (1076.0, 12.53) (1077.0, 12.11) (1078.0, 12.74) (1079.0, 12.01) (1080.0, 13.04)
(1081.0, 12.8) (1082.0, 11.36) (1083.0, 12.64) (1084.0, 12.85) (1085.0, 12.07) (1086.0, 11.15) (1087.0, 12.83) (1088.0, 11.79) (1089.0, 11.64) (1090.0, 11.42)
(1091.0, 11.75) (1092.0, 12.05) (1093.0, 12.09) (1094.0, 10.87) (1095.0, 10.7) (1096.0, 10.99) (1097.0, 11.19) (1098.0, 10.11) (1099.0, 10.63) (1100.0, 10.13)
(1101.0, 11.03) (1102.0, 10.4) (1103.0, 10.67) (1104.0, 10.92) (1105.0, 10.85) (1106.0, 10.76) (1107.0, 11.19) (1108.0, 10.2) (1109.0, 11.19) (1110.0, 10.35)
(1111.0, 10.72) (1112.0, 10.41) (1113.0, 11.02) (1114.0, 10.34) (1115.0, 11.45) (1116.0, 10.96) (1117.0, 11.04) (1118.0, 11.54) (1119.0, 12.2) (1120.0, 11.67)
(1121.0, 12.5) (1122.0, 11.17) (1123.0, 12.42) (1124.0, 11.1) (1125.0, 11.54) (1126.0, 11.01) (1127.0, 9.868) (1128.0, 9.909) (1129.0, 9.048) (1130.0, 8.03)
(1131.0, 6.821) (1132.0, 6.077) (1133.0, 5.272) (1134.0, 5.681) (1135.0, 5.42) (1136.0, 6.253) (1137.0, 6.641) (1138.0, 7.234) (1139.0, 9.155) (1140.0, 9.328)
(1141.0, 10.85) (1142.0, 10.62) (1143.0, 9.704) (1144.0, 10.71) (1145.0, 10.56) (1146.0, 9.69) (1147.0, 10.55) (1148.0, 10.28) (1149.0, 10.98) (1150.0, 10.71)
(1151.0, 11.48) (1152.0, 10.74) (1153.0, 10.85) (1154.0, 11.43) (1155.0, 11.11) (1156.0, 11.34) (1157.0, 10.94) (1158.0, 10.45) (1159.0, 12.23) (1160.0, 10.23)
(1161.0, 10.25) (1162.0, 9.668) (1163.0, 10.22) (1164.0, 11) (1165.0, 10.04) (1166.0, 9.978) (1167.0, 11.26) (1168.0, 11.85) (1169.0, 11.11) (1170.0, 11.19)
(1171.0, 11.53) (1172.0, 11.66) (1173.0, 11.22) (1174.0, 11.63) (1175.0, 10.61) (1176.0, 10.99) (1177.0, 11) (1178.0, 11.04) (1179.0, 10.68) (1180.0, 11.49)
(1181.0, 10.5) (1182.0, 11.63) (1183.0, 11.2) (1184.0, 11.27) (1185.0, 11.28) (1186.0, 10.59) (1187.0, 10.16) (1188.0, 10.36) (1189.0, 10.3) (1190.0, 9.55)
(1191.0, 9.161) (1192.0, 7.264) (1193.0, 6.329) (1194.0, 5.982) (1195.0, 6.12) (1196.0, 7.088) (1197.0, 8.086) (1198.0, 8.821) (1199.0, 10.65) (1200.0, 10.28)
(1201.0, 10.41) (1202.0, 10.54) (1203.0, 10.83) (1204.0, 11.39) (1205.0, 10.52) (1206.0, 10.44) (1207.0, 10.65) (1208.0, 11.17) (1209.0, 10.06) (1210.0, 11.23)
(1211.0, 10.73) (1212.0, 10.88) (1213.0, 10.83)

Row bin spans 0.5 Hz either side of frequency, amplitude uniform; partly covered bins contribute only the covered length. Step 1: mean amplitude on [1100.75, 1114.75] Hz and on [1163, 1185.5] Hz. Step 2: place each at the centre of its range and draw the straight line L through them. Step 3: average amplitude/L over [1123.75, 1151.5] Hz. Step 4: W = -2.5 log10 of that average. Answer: 0.20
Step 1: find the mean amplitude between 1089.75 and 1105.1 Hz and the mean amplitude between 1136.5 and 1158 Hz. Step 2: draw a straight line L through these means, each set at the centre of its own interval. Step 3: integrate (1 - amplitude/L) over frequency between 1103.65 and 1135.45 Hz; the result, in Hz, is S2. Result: 1.7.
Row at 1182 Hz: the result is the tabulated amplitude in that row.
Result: 11.63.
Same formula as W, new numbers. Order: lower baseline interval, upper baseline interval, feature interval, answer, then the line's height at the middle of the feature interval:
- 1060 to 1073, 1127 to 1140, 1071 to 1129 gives -0.14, 10.2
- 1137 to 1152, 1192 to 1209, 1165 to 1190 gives -0.15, 9.6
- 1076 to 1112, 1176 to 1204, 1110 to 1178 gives 0.03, 10.6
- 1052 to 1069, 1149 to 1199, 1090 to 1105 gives 0.06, 11.6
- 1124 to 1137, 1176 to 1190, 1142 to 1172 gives -0.15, 9.43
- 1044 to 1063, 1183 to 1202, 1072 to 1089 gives -0.25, 9.84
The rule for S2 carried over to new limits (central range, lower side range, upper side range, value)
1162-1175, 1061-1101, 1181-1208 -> -0.92 Hz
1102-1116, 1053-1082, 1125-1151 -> -0.47 Hz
